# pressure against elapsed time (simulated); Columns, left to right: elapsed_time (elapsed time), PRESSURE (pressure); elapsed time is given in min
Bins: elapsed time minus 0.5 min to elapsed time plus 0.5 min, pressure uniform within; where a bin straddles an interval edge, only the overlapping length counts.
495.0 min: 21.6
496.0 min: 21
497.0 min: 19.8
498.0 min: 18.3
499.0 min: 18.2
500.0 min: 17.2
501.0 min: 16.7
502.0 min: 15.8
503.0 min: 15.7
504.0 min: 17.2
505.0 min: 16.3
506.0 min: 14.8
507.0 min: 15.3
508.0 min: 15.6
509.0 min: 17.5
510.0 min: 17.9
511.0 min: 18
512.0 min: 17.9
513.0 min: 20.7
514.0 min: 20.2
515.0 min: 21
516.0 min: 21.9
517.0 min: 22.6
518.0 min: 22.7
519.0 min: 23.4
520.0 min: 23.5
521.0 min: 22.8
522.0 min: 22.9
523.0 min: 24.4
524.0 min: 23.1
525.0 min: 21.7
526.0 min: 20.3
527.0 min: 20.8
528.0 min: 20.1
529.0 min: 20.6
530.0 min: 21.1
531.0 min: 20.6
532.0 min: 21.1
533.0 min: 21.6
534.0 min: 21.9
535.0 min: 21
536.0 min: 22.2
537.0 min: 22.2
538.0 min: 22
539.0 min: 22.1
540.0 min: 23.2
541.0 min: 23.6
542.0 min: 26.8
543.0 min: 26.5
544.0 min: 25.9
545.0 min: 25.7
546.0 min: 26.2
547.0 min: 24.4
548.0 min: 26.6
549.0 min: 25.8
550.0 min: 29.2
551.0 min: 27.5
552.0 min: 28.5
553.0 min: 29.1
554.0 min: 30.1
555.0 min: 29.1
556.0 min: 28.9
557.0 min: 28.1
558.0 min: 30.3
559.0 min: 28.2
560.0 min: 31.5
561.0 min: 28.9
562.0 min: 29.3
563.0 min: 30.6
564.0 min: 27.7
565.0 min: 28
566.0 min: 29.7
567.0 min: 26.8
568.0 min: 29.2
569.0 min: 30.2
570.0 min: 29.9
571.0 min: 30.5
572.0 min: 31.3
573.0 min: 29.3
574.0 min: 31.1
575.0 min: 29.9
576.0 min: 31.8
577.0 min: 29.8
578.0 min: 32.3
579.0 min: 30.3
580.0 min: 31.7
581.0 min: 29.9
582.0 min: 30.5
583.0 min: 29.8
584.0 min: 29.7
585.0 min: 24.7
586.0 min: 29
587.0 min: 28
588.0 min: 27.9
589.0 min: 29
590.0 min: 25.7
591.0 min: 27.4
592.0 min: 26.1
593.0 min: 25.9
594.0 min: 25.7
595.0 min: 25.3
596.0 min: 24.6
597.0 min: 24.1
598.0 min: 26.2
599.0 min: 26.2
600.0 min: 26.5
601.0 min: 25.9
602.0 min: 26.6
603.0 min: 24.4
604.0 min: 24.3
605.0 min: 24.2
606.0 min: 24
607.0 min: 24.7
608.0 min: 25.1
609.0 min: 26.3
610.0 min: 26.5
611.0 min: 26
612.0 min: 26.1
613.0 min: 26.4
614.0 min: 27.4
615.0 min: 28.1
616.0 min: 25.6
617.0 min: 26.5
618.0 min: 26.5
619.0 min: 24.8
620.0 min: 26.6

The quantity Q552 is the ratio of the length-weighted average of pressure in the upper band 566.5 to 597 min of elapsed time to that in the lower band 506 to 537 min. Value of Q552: 1.38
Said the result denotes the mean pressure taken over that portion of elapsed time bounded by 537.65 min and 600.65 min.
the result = 27.9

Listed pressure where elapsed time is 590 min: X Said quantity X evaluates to 25.7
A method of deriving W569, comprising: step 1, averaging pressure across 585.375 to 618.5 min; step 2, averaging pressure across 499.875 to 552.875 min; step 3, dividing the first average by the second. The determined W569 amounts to 1.2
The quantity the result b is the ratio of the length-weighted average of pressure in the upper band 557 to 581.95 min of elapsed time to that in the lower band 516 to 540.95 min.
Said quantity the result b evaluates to 1.36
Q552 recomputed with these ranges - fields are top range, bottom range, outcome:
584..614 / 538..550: 1.03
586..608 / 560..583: 0.86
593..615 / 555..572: 0.87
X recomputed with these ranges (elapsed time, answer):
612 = 26.1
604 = 24.3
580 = 31.7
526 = 20.3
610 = 26.5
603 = 24.4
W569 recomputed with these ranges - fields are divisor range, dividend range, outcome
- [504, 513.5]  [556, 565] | 1.71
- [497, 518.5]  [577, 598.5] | 1.53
